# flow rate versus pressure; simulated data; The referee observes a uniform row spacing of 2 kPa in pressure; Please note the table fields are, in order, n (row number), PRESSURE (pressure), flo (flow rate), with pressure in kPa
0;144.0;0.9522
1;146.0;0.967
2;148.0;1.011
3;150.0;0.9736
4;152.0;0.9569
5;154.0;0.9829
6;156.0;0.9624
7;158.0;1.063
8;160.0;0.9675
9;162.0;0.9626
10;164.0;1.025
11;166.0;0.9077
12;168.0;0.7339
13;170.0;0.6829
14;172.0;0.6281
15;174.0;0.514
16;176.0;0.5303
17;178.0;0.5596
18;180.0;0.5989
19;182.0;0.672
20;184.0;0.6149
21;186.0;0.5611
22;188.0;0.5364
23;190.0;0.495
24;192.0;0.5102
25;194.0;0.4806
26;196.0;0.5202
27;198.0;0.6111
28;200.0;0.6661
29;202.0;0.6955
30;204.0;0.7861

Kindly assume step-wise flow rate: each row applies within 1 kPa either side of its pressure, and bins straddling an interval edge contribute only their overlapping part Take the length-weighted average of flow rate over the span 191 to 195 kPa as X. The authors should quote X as 0.495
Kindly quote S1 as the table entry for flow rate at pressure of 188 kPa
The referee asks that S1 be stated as 0.5364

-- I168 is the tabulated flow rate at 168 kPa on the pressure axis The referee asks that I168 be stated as 0.7339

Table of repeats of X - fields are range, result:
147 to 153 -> 0.981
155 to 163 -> 0.989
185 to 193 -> 0.526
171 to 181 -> 0.566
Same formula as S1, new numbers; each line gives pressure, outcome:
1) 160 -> 0.9675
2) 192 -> 0.5102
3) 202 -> 0.6955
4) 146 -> 0.967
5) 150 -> 0.9736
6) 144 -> 0.9522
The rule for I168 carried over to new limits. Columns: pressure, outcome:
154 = 0.9829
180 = 0.5989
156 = 0.9624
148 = 1.011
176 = 0.5303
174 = 0.514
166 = 0.9077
